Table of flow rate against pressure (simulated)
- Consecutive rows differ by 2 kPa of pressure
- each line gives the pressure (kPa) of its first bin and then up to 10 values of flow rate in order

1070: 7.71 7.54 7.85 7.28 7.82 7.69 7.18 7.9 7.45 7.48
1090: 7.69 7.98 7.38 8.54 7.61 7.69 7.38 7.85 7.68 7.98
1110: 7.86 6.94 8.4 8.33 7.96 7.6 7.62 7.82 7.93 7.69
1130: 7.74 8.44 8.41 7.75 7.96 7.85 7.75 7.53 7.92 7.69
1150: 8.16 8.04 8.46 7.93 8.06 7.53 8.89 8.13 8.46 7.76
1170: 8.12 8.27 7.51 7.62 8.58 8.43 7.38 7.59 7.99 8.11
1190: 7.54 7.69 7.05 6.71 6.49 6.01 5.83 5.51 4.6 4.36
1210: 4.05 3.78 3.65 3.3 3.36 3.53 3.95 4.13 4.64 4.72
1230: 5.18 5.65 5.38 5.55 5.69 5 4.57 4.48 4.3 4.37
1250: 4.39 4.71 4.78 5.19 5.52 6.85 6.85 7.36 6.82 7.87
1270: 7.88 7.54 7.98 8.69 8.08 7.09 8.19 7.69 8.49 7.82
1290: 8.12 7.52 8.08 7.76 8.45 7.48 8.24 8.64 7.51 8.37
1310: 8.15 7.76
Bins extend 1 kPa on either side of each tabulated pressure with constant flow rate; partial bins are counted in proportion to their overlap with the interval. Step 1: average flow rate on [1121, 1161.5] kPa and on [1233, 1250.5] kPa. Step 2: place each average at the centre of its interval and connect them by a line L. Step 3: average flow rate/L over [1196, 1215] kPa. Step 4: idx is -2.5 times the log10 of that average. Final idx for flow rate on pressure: 0.20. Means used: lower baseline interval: 7.93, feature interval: 5.01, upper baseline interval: 4.87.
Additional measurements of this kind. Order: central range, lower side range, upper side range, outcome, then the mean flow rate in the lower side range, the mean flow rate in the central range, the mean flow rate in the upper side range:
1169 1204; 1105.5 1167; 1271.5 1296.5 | 0.08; 7.95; 7.41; 7.94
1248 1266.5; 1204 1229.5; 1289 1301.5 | 0.07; 4.09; 5.72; 7.92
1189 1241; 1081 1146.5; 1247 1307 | 0.40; 7.8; 5.13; 7.2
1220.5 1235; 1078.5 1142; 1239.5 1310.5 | 0.45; 7.8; 4.76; 6.97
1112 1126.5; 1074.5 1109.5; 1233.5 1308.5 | -0.05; 7.69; 7.88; 6.82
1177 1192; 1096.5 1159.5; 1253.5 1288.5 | -0.04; 7.87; 7.93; 7.29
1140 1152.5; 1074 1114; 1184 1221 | -0.18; 7.68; 7.84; 5.59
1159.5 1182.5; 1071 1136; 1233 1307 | -0.10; 7.77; 8.08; 6.78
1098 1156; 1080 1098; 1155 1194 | -0.01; 7.69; 7.87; 7.95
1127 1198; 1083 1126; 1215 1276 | -0.16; 7.77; 7.89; 5.44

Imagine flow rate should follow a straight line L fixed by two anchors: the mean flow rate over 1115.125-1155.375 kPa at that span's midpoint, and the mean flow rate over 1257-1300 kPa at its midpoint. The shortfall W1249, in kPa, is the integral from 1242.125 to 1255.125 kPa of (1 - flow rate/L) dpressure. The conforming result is 5.38 kPa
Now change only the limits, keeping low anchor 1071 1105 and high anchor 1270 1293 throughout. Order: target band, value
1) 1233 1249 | 6.0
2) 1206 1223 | 8.8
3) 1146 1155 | -0.4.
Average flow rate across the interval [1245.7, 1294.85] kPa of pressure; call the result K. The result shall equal 6.92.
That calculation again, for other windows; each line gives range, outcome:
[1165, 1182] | 8.05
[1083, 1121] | 7.77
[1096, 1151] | 7.85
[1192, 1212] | 5.63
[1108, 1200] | 7.84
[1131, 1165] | 8.03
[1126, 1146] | 7.9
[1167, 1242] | 5.95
